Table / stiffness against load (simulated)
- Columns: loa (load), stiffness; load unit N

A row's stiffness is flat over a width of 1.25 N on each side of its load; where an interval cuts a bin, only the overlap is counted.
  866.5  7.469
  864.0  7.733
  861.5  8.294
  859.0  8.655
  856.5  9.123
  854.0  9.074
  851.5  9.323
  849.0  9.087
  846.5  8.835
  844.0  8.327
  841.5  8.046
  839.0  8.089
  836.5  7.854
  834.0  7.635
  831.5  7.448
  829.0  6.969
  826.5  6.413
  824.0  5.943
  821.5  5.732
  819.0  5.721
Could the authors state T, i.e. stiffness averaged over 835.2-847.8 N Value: 8.23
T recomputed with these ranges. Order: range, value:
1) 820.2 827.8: 6.03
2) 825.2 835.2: 7.11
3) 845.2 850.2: 8.95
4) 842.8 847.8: 8.59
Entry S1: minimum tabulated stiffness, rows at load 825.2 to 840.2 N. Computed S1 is 6.413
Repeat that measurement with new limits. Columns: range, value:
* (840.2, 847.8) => 8.046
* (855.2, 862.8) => 8.294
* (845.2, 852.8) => 8.835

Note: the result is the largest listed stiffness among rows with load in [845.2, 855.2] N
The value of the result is 9.323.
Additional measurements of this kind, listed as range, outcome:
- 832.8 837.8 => 7.854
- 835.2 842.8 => 8.089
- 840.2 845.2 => 8.327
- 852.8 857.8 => 9.123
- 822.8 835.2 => 7.635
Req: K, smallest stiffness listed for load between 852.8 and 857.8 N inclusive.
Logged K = 9.074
